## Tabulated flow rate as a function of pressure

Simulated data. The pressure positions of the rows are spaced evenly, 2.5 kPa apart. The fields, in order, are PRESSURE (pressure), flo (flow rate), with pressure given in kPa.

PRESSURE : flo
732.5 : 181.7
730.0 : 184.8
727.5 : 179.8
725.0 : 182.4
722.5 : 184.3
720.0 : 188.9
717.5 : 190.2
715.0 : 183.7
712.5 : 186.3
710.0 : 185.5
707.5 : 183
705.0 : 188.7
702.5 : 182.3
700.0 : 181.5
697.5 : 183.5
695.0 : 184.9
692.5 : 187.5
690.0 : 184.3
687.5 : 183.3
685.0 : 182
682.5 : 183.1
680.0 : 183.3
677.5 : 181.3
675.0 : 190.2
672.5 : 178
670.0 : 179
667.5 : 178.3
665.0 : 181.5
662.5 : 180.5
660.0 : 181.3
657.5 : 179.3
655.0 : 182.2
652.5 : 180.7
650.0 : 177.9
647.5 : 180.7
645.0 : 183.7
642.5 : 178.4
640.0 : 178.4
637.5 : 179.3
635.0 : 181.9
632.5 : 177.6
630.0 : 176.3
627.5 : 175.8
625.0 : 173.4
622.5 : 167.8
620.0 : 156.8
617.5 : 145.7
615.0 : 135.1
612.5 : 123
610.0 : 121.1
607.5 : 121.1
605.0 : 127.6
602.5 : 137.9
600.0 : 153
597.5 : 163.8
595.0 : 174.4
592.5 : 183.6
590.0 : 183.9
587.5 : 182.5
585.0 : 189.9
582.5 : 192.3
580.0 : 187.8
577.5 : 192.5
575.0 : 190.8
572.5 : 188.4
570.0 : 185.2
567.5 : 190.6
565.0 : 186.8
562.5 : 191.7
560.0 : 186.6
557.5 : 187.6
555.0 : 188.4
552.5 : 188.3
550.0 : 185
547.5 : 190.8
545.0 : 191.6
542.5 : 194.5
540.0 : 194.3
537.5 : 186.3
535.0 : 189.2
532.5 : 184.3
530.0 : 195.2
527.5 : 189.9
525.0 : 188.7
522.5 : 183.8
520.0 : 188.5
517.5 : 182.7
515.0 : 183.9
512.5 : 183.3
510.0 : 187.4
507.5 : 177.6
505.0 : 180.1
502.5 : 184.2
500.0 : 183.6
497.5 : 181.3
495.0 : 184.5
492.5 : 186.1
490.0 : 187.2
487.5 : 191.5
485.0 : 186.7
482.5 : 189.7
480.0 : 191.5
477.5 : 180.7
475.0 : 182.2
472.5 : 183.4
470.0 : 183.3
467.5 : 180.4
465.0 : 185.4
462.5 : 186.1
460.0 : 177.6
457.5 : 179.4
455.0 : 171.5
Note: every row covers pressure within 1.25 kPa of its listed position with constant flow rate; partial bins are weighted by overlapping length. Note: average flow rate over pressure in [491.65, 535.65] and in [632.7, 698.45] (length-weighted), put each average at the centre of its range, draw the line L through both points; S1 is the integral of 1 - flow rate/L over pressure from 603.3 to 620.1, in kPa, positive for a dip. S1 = 4.7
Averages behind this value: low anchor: 185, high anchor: 182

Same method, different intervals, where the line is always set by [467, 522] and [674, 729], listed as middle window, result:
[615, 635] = 2.0 kPa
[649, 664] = 0.3 kPa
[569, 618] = 5.4 kPa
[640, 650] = 0.2 kPa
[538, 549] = -0.5 kPa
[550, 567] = -0.3 kPa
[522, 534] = -0.3 kPa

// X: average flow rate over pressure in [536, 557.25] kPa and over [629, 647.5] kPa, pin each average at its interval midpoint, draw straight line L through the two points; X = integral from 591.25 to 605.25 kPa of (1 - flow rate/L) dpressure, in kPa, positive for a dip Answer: 1.9 kPa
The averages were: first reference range 190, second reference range 180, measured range 159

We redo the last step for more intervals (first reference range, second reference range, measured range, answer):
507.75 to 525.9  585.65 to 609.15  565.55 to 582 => -2.3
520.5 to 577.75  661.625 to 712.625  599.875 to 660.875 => 7.4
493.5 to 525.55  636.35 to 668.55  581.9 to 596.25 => -0.2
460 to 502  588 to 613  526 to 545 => -2.4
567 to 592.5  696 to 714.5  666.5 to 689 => 0.4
